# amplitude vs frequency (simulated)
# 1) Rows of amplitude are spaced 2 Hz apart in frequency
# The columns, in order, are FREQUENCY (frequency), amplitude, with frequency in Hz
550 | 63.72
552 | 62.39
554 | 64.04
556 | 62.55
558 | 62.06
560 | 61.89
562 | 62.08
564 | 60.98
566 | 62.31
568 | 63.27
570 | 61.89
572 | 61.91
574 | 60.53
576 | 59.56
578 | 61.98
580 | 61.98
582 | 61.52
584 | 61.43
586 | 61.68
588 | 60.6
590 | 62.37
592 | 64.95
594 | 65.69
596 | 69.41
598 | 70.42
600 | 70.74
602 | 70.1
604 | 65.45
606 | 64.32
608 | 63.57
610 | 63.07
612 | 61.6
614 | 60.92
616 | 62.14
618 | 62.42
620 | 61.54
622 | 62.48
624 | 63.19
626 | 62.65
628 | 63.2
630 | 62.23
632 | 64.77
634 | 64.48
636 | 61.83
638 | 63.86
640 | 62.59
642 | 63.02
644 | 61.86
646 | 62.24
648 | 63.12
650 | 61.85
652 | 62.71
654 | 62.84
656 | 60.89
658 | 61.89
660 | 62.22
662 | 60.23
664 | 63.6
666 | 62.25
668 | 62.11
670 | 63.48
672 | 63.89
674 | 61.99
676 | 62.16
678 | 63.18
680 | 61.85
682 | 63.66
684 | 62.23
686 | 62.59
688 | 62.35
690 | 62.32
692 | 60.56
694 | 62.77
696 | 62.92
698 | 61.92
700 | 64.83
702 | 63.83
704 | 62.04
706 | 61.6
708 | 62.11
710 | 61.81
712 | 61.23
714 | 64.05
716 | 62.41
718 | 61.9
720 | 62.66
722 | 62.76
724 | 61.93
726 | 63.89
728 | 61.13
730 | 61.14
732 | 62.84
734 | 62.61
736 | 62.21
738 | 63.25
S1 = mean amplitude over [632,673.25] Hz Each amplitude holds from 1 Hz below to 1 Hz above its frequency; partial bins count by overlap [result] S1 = 62.6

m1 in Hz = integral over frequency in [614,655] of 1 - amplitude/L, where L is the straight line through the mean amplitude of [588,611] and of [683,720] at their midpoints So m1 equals 1.4 Hz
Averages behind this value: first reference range 66.1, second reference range 62.4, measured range 62.7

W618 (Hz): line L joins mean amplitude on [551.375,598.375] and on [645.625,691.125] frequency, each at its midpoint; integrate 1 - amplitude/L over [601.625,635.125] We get -0.4 Hz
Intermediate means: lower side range 62.7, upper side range 62.4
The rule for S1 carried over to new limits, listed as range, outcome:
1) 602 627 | 63.1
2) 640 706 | 62.5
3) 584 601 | 65.5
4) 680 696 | 62.4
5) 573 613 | 64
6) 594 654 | 63.9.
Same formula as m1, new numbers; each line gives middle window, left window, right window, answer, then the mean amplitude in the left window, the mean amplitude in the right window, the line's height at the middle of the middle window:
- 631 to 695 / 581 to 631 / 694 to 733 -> 0.62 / 63.9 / 62.5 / 63.2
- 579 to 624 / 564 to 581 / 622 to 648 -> -1.26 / 61.6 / 63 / 62.3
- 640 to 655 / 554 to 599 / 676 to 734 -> 0.02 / 62.8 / 62.4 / 62.6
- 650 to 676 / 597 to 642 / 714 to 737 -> 0.41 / 64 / 62.4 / 63.3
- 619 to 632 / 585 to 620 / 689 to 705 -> 0.28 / 64.6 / 62.6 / 64.1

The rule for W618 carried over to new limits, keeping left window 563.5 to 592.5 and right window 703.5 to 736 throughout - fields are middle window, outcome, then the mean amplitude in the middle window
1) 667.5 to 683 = -0.18 Hz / 62.8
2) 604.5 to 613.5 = -0.19 Hz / 63.1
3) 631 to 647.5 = -0.30 Hz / 63.1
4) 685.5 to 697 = -0.01 Hz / 62.2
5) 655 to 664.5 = 0.06 Hz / 61.7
